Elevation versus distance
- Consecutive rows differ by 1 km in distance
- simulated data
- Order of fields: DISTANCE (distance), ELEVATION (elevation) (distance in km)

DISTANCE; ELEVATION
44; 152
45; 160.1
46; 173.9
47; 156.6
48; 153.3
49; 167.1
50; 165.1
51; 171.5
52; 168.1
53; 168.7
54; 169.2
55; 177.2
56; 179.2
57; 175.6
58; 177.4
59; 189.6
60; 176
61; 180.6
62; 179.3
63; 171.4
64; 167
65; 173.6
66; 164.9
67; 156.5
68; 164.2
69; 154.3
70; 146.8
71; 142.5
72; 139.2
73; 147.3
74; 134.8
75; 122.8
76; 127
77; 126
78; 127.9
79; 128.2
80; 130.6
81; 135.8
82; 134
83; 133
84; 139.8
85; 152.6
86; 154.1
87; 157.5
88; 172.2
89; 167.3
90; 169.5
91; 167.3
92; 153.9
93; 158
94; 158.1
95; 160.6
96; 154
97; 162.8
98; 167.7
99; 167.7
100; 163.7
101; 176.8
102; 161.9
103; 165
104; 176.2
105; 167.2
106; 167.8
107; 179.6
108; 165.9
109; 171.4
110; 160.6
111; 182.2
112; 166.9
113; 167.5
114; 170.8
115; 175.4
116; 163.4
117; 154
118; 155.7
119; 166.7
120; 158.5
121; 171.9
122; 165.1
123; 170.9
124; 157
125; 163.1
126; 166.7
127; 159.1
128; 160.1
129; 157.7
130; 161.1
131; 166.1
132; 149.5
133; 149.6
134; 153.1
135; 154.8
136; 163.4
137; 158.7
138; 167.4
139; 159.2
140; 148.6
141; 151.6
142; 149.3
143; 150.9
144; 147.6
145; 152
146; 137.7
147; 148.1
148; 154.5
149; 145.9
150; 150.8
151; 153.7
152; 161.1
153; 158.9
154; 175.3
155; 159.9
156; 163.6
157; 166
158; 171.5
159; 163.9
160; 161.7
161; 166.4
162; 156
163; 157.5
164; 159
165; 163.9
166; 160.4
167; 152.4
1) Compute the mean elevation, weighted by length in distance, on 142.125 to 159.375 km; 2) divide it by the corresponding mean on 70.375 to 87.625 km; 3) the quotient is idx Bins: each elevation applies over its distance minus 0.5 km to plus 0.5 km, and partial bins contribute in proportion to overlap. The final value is 1.1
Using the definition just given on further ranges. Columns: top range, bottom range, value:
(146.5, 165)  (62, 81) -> 1.09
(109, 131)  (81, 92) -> 1.07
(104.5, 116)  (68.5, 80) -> 1.25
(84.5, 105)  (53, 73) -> 0.98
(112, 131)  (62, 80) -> 1.11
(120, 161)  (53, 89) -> 1.02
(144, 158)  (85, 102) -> 0.96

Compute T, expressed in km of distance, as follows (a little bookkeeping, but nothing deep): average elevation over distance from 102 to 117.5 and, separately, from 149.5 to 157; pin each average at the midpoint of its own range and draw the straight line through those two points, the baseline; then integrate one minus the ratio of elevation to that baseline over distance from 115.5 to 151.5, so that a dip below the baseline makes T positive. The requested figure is 1.7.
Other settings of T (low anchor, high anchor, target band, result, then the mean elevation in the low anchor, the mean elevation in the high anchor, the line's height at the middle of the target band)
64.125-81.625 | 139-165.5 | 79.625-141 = -4.70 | 143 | 157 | 149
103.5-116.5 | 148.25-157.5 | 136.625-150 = 0.85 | 170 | 159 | 162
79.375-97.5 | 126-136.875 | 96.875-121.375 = -1.90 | 153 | 158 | 155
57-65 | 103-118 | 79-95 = 1.93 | 177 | 169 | 173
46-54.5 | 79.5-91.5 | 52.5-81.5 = 0.49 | 165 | 151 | 159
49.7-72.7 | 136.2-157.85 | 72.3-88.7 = 2.54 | 168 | 156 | 165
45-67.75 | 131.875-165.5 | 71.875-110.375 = 2.61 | 171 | 157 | 165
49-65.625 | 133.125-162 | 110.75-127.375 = -0.31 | 174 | 157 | 162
